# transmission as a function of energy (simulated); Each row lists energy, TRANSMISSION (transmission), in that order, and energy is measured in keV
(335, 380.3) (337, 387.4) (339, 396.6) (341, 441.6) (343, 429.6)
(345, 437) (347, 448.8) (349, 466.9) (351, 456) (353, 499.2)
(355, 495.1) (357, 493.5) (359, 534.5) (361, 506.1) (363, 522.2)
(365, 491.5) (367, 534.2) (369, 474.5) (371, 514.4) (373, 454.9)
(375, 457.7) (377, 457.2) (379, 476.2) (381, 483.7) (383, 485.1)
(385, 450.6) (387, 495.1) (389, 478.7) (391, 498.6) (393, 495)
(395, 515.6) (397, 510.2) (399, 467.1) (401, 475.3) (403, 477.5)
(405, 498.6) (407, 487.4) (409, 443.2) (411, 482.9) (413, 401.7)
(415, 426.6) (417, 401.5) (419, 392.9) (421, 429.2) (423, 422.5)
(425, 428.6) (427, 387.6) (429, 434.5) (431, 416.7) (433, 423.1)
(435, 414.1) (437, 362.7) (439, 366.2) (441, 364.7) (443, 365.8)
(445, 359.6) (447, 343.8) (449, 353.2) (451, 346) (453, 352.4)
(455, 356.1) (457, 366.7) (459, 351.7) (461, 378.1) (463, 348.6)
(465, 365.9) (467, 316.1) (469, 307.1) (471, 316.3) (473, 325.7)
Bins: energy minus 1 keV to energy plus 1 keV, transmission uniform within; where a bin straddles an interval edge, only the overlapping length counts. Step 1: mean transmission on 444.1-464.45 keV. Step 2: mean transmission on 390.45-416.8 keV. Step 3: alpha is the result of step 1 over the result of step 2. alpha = 0.75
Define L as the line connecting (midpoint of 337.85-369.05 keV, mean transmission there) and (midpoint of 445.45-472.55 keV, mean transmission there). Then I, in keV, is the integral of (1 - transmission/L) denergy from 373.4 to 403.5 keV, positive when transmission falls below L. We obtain -3.4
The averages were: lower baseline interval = 476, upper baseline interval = 346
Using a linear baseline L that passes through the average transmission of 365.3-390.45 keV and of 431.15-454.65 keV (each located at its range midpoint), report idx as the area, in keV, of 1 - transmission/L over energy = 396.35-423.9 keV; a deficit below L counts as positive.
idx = -1.57 keV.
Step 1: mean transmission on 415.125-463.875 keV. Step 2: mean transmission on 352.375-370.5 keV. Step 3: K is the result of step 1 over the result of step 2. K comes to 0.8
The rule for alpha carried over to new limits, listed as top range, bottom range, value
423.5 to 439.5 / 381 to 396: 0.83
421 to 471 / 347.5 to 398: 0.76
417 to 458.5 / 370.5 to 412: 0.80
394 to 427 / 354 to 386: 0.92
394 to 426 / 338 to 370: 0.95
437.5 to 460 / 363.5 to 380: 0.74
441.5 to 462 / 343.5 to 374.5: 0.73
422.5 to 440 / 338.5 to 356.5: 0.89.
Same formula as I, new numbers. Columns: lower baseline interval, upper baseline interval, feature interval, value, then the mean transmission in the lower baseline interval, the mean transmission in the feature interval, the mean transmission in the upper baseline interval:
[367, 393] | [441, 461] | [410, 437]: -0.9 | 480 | 418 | 357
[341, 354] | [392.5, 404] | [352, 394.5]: -1.6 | 455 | 491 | 490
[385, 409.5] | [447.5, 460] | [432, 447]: 0.4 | 486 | 377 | 354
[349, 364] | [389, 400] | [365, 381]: 0.5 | 499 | 482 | 496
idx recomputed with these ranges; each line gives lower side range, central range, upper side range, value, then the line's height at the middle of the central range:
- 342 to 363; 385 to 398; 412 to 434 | -1.5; 444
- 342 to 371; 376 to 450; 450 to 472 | -4.7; 410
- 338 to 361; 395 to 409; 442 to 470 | -2.6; 409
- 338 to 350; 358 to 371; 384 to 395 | -1.5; 459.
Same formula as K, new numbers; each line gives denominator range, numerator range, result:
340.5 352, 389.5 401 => 1.11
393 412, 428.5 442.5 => 0.81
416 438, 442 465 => 0.87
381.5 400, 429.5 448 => 0.78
